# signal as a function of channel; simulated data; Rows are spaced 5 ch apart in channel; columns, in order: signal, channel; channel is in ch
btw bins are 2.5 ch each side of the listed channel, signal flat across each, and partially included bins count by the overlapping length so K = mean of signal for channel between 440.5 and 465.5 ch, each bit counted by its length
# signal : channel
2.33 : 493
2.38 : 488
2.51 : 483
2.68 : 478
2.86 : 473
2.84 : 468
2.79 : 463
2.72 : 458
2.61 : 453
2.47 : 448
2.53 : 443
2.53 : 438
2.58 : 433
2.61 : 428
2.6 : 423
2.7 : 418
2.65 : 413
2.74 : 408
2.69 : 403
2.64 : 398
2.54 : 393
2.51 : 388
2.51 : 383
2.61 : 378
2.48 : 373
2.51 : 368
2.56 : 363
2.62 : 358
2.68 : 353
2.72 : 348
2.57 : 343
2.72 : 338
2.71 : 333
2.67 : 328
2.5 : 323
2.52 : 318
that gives 2.62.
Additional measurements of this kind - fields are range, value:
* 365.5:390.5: 2.52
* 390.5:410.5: 2.65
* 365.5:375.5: 2.5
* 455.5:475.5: 2.8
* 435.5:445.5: 2.53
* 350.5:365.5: 2.62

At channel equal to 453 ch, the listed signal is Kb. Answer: 2.61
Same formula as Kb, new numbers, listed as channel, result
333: 2.71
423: 2.6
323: 2.5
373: 2.48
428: 2.61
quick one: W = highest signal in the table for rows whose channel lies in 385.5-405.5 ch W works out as 2.69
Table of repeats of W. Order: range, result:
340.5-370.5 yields 2.72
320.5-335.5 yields 2.71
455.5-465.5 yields 2.79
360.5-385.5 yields 2.61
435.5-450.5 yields 2.53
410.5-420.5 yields 2.7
